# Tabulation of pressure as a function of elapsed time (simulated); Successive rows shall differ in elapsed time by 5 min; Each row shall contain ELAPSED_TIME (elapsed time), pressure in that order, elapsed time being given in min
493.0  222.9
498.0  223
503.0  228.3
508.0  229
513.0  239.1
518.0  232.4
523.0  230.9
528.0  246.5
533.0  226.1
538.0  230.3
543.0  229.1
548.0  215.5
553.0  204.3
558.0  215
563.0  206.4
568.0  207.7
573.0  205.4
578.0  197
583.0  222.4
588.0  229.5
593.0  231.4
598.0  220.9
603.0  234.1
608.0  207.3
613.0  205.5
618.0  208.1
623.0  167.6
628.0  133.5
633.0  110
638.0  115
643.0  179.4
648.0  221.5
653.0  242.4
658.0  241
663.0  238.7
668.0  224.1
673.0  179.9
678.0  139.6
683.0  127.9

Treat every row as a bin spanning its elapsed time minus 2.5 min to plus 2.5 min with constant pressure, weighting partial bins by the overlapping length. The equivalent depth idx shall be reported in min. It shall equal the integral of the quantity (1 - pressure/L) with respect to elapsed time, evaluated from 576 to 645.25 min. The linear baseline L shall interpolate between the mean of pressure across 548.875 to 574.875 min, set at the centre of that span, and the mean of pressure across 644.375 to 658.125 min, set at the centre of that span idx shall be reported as 9.1 min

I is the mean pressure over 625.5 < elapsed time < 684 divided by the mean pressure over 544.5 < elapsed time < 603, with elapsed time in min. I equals 0.84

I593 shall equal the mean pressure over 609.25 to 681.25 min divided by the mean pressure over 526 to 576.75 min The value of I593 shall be 0.85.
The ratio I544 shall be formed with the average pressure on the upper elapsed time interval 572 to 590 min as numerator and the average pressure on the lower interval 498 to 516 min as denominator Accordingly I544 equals 0.9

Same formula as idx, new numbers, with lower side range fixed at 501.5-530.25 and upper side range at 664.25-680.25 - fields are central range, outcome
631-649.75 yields 3.9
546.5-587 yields 1.7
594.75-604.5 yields -0.9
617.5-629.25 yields 2.0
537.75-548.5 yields 0.0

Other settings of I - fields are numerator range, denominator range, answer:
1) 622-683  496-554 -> 0.79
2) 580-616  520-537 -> 0.94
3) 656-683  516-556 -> 0.87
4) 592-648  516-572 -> 0.83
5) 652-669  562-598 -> 1.10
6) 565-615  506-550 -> 0.93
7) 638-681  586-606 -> 0.88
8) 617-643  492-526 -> 0.64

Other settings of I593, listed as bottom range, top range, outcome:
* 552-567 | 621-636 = 0.65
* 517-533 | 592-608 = 0.96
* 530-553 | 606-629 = 0.84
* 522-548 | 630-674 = 0.84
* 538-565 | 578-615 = 1.02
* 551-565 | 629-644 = 0.62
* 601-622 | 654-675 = 1.06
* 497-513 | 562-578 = 0.90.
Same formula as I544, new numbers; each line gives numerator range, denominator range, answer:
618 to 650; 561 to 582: 0.77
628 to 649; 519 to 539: 0.64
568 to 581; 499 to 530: 0.87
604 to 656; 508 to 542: 0.78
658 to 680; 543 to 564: 0.95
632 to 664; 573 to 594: 0.89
